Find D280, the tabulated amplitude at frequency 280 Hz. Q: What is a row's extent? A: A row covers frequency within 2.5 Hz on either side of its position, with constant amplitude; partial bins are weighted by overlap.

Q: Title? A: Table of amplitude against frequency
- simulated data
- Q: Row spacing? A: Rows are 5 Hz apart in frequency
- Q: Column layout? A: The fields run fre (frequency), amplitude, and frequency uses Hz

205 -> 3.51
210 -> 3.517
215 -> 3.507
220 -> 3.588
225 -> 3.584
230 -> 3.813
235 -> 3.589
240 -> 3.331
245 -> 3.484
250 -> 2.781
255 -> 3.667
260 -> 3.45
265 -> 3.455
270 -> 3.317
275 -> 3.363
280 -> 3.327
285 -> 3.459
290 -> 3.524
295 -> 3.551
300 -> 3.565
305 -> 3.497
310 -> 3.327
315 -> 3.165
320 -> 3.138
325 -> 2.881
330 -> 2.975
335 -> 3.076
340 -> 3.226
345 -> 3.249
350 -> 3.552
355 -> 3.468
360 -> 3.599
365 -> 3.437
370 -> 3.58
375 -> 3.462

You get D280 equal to 3.327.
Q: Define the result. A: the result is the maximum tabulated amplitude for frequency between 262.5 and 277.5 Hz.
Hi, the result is 3.455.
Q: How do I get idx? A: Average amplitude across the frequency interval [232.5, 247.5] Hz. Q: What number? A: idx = 3.47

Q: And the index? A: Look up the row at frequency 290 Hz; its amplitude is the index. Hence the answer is 3.524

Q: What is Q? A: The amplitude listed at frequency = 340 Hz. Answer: 3.226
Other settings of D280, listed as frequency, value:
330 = 2.975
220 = 3.588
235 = 3.589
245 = 3.484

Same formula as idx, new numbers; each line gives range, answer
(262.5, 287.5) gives 3.38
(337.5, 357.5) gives 3.37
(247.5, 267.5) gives 3.34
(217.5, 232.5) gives 3.66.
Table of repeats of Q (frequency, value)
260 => 3.45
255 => 3.667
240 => 3.331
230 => 3.813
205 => 3.51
